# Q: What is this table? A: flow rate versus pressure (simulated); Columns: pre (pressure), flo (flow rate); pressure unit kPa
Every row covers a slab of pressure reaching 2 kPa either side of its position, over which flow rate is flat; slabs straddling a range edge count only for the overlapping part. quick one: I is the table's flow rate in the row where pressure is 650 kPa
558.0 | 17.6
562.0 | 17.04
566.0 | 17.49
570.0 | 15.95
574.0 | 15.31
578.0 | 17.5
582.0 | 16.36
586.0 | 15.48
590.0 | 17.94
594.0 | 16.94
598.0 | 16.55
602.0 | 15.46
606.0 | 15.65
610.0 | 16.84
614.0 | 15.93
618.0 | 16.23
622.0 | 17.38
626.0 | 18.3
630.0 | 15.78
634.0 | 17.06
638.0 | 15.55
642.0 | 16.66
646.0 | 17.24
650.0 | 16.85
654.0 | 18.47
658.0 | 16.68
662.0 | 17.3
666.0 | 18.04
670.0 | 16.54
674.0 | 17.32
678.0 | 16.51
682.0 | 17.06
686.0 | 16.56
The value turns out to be 16.85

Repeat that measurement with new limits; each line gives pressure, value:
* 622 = 17.38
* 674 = 17.32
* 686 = 16.56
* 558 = 17.6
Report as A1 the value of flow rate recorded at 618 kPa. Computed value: 16.23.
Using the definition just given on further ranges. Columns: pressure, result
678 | 16.51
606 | 15.65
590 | 17.94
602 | 15.46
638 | 15.55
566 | 17.49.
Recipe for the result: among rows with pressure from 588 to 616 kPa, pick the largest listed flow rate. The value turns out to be 17.94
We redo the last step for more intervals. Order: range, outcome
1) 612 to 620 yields 16.23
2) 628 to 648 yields 17.24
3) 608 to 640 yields 18.3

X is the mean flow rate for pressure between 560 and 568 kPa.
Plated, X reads 17.3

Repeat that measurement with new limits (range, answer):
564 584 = 16.5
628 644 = 16.3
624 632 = 17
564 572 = 16.7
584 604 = 16.5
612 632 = 16.7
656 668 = 17.3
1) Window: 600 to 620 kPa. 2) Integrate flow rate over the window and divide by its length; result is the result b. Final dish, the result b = 16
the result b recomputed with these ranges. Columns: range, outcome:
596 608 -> 15.9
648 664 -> 17.3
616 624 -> 16.8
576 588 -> 16.4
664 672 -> 17.3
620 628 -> 17.8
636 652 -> 16.6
